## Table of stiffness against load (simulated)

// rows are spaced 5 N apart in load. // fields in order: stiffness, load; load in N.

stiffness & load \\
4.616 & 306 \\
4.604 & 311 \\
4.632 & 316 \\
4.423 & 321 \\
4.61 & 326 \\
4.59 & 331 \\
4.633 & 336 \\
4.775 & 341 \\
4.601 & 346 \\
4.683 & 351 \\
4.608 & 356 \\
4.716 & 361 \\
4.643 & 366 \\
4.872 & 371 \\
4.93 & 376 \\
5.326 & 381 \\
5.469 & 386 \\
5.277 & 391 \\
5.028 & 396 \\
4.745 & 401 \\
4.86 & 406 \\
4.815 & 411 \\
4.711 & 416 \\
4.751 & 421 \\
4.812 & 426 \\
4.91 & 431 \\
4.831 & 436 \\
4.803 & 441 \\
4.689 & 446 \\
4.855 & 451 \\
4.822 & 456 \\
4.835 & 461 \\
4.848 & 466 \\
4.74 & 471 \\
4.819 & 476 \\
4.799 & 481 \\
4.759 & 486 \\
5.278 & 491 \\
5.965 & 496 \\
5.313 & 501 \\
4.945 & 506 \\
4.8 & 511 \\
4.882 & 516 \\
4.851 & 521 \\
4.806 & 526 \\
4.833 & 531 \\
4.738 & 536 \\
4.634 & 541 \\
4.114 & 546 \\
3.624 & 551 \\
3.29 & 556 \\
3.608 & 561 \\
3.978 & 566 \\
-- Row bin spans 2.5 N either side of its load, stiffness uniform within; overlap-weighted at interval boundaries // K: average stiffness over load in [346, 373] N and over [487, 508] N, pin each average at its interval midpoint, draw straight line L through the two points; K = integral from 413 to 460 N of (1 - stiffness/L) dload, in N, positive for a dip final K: 2.4 N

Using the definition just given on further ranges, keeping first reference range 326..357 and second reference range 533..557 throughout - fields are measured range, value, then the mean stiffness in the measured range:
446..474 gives -2.9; 4.81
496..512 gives -3.5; 5.19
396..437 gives -3.3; 4.82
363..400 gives -4.2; 5.06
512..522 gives -1.5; 4.86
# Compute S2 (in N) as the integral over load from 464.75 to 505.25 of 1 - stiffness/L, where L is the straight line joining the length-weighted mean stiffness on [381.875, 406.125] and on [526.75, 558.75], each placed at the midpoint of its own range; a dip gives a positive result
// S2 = -4.4 N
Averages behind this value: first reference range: 5.11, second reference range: 4.23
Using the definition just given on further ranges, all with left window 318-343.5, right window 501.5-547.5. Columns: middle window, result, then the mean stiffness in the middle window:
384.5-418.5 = -2.2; 4.97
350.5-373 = -0.3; 4.7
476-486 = -0.1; 4.79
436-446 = -0.2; 4.78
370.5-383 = -1.1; 5.06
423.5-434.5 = -0.4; 4.86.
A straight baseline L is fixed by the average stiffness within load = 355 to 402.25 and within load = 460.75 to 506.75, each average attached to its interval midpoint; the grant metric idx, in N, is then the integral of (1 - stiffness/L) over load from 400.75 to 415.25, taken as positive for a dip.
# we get 0.6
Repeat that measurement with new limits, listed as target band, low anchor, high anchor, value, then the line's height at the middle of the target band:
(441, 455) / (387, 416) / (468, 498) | 0.62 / 5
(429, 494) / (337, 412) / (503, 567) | -3.19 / 4.63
